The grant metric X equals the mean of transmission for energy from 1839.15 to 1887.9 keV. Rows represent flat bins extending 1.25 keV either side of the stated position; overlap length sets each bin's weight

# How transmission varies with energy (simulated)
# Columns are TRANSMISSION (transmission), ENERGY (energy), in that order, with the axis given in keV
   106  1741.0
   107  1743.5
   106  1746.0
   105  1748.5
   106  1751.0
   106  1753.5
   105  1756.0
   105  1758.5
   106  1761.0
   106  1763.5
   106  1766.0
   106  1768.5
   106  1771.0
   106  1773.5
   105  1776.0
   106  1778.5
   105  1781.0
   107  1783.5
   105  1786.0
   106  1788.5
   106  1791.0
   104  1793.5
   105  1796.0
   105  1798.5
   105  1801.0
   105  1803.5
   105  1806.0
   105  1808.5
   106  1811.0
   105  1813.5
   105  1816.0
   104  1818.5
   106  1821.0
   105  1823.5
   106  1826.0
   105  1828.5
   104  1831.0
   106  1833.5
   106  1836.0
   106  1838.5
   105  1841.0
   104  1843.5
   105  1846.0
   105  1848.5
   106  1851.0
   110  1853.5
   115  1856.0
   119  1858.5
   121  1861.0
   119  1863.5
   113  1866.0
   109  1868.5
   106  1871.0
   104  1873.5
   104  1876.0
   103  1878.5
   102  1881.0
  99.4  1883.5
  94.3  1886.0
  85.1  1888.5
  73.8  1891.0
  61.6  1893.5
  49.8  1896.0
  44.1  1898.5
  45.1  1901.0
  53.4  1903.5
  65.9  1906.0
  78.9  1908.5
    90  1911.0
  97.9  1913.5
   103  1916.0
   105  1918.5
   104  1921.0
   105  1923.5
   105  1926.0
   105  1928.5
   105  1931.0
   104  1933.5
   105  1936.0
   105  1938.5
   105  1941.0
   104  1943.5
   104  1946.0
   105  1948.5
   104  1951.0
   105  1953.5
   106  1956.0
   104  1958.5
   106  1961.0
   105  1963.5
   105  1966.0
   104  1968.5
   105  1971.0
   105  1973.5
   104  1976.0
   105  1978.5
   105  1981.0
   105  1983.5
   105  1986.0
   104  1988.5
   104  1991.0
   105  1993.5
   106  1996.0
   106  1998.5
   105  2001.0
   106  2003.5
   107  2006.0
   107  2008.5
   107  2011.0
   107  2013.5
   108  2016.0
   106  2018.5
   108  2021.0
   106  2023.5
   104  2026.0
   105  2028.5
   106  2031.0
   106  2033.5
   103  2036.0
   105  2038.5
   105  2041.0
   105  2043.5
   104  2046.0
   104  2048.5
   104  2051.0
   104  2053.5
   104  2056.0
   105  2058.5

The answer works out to 107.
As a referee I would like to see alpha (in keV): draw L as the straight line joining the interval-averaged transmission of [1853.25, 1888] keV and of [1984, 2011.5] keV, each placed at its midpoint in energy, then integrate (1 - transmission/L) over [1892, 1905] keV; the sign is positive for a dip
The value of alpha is 6.8 keV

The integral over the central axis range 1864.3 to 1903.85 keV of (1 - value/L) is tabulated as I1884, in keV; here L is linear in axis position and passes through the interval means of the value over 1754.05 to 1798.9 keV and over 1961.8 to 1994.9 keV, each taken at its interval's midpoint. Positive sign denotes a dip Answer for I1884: 7.5 keV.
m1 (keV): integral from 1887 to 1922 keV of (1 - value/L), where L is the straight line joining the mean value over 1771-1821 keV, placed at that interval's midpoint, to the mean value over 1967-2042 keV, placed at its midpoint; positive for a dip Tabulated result 9.9 keV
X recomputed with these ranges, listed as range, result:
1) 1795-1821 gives 105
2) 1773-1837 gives 105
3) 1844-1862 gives 111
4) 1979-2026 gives 106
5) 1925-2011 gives 105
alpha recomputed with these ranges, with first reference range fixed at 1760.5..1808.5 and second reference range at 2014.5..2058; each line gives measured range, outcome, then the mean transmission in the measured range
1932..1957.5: 0.1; 105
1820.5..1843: 0.0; 105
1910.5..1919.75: 0.5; 99.7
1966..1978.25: 0.1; 105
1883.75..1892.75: 1.8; 84.8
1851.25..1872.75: -1.6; 113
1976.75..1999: 0.1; 105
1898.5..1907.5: 4.4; 54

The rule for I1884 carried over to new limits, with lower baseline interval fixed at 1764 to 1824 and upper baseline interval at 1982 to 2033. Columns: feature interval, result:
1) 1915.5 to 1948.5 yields 0.3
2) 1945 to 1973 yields 0.2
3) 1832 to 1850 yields 0.0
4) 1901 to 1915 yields 4.1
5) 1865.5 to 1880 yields -0.1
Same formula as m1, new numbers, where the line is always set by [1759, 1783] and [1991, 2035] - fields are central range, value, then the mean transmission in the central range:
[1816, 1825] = 0.1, 105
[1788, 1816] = 0.2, 105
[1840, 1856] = -0.1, 107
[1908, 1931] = 1.2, 100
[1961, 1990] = 0.3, 105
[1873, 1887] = 0.6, 101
